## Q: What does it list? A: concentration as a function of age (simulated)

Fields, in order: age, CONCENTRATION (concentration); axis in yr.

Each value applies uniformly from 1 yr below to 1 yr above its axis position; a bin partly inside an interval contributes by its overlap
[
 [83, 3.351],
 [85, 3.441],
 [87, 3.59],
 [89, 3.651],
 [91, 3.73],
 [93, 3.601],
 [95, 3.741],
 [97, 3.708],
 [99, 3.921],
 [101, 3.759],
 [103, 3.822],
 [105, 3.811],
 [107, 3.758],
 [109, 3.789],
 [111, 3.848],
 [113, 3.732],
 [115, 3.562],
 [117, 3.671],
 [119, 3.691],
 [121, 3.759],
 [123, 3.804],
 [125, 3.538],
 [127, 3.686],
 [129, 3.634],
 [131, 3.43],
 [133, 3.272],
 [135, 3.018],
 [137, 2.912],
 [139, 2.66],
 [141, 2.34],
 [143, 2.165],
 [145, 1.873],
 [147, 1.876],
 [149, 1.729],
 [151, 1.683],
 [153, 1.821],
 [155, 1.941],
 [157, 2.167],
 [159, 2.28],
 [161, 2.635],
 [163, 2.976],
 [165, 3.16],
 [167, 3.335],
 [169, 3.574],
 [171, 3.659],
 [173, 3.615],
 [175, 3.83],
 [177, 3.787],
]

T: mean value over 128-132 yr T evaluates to 3.53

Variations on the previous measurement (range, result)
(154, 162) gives 2.26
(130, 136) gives 3.24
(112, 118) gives 3.65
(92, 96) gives 3.67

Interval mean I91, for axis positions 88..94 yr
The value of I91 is 3.66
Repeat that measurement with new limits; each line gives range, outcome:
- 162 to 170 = 3.26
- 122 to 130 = 3.67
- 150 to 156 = 1.82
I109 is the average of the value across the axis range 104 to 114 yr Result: 3.79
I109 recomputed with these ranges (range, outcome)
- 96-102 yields 3.8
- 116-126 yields 3.69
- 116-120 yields 3.68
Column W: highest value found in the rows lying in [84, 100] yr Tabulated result 3.921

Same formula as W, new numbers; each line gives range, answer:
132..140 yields 3.272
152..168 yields 3.335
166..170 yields 3.574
